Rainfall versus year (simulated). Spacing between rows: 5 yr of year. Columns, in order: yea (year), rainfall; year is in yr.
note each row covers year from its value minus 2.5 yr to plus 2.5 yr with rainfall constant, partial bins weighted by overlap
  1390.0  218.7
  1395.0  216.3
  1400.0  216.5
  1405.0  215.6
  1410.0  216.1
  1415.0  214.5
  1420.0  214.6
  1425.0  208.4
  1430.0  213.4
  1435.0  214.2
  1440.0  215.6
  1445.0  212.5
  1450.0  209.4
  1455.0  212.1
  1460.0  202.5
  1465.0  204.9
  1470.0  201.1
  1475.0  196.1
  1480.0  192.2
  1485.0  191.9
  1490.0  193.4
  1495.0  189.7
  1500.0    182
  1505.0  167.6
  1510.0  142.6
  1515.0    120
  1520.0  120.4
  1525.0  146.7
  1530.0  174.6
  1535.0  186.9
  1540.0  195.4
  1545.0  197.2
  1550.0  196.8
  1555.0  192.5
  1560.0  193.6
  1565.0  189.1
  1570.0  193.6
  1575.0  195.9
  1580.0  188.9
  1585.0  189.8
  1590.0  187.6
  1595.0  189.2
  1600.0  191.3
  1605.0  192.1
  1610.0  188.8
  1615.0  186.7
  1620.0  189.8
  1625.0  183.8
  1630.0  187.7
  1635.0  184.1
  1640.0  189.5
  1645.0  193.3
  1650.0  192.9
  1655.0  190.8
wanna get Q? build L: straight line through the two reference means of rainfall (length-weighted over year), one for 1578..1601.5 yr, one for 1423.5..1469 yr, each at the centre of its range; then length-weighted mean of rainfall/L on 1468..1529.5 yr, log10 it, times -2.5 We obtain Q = 0.190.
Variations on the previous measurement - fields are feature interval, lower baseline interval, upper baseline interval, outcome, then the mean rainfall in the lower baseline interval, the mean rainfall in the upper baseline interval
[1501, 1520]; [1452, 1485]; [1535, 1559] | 0.35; 201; 194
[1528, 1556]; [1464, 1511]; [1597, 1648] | -0.02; 187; 189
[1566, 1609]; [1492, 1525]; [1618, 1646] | -0.09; 154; 188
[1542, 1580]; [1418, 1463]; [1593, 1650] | 0.01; 211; 189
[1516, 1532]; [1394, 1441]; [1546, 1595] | 0.35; 214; 192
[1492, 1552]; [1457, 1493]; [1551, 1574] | 0.16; 198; 193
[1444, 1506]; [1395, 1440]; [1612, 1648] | 0.06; 214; 188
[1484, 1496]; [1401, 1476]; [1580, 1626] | 0.07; 210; 189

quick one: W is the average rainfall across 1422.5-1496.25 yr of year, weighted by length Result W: 204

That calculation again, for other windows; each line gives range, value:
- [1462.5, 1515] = 183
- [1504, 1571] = 172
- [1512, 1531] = 138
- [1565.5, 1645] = 189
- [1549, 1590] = 192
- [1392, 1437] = 214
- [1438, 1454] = 212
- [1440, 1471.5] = 208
